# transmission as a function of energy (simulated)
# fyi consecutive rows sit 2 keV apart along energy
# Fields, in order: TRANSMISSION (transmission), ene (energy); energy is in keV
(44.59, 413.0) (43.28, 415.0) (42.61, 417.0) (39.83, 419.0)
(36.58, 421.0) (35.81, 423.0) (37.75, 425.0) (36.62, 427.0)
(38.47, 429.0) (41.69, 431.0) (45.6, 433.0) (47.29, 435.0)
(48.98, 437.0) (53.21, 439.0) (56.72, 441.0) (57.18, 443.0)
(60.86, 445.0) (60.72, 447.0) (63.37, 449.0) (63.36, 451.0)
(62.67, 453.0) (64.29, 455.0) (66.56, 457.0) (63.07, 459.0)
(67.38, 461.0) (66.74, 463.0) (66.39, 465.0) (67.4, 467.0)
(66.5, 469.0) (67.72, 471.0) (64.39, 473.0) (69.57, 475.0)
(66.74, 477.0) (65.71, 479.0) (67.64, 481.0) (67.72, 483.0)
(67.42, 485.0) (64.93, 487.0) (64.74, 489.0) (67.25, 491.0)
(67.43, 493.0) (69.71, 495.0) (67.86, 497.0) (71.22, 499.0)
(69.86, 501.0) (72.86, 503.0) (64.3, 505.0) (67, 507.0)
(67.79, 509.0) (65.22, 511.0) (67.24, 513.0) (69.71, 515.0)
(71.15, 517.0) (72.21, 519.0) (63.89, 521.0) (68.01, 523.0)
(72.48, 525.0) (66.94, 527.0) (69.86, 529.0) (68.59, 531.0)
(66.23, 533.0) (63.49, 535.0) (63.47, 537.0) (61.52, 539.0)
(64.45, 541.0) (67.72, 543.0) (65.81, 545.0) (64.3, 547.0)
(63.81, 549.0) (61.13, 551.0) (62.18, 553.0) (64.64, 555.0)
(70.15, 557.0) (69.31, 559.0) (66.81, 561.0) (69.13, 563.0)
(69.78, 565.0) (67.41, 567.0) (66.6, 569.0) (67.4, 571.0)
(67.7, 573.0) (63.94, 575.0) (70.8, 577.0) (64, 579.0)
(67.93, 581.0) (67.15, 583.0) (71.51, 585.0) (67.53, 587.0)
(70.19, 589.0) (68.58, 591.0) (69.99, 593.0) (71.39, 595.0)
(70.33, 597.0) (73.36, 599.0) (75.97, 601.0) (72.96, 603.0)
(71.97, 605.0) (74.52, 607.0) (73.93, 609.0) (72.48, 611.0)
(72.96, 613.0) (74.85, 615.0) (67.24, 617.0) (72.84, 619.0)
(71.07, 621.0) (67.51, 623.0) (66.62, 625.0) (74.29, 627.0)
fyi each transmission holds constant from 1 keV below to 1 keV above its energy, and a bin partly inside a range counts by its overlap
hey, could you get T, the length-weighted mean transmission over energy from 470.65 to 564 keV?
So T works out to 67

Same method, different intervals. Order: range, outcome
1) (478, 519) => 67.9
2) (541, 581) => 66.4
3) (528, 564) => 65.7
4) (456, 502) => 67.1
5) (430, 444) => 50.1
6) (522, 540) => 66.7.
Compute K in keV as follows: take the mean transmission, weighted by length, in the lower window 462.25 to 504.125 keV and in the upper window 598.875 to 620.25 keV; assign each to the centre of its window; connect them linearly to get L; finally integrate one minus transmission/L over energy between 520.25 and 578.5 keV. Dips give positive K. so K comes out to 3.3 keV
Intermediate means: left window 67.6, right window 73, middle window 66.5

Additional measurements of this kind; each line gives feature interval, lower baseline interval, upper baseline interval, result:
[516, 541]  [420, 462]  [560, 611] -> -1.7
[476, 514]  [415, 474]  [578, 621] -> -4.8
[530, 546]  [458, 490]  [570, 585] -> 0.4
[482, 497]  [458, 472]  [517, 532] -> 0.1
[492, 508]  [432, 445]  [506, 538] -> -1.3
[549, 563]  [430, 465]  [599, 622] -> 0.5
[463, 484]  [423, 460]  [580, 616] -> -3.7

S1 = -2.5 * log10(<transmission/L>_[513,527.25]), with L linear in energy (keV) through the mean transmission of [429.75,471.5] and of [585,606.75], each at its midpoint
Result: -0.06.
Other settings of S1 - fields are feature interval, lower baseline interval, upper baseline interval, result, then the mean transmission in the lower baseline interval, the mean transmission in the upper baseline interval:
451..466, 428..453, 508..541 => -0.16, 53.5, 67.3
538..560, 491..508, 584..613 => 0.08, 68.7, 71.8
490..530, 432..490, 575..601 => -0.05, 62.6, 69.4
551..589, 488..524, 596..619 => 0.06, 68.2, 72.8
